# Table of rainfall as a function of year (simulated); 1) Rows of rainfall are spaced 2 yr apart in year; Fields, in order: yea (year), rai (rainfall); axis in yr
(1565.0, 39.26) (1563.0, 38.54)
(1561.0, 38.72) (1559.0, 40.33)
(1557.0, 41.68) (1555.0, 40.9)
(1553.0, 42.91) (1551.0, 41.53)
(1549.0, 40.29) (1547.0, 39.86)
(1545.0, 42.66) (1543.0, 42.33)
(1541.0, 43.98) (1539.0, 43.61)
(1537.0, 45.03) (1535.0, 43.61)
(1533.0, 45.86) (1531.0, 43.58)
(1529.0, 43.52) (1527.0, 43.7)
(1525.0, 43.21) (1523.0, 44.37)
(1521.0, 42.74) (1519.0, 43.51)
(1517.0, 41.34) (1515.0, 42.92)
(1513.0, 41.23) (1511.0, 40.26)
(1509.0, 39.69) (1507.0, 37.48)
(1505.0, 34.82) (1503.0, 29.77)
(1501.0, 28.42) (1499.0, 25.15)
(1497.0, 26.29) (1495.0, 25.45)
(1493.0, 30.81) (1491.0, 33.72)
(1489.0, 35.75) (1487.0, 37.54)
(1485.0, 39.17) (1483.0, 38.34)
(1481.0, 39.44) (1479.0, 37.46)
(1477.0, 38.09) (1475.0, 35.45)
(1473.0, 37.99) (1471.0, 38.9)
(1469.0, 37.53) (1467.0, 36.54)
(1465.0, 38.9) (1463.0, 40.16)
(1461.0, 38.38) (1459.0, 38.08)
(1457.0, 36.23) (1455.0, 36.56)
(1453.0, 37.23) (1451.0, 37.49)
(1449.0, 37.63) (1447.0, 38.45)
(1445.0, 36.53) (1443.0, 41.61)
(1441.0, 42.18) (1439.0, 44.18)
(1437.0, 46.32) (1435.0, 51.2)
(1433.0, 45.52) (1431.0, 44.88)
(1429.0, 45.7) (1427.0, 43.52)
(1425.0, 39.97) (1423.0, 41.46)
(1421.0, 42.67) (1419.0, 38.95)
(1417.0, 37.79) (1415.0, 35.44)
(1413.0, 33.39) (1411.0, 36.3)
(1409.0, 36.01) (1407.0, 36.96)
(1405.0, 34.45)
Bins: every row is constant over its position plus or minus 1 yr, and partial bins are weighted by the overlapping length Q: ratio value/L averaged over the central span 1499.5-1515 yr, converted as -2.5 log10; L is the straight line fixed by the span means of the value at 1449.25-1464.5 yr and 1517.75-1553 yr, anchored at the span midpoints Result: 0.146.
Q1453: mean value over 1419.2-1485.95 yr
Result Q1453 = 40.1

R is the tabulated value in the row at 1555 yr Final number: 40.9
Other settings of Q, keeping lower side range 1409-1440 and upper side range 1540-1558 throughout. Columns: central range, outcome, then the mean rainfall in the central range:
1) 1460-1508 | 0.19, 35.1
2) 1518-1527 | -0.04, 43.5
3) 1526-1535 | -0.06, 44.1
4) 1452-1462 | 0.12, 37.3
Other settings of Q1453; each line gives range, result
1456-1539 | 38.1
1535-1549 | 42.8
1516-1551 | 43.1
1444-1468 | 37.7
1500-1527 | 39.4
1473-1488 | 37.9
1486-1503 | 30.4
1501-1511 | 35.2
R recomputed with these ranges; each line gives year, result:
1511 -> 40.26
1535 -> 43.61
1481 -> 39.44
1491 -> 33.72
